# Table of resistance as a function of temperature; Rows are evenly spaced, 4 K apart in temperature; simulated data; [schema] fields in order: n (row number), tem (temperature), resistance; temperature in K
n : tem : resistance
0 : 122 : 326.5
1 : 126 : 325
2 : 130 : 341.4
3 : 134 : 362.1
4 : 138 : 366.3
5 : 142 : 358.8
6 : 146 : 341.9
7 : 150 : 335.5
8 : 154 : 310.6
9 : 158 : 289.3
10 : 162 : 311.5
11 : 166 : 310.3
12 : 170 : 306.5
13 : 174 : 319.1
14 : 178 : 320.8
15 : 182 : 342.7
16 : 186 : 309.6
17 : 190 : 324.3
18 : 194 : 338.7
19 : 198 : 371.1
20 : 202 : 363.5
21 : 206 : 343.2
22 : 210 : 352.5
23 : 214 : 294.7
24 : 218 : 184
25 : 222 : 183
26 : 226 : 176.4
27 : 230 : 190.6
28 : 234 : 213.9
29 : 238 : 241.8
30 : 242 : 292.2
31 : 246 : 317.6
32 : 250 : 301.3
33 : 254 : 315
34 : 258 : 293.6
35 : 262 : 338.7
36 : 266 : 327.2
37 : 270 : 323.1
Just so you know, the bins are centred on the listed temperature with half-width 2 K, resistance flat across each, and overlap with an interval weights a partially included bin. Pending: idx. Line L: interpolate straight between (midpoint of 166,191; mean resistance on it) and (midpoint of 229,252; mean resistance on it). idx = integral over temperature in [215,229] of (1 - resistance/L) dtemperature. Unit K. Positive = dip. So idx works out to 4.5 K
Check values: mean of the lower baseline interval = 320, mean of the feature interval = 190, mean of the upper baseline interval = 263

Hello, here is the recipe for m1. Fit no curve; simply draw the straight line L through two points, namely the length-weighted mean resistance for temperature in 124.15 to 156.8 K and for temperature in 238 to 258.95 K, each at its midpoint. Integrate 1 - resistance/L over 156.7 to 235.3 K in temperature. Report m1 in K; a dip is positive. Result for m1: 6.7 K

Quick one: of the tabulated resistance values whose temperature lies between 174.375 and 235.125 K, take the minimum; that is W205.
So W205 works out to 176.4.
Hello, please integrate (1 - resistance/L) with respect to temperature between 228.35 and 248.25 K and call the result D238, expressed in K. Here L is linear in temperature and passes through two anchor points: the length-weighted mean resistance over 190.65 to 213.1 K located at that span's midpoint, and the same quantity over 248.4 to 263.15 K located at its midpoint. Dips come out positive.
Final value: 4.3 K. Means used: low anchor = 349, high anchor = 311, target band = 253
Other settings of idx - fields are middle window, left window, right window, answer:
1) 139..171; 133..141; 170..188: 2.17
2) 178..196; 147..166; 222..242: -3.68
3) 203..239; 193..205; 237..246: 8.44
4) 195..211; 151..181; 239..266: -2.39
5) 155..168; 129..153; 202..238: 0.78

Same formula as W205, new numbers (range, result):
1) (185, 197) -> 309.6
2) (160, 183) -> 306.5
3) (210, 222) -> 183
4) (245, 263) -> 293.6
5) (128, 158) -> 289.3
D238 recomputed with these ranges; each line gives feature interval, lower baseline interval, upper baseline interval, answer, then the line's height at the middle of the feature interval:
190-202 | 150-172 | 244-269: -1.55 K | 311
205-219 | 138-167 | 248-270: 0.98 K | 320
